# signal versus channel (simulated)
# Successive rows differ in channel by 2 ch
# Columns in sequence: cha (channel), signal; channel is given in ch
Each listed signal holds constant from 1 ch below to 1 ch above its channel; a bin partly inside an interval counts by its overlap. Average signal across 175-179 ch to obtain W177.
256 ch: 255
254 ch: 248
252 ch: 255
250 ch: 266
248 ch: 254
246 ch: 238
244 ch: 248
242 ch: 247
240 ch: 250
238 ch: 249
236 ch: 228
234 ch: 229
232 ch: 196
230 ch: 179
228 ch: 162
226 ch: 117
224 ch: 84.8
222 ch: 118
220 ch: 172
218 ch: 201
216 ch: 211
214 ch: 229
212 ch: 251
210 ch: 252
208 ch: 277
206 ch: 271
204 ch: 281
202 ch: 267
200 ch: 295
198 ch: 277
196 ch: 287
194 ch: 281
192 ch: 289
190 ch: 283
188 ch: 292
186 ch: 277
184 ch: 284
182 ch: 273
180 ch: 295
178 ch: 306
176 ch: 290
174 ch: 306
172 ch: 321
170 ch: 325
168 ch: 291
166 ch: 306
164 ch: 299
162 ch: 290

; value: 298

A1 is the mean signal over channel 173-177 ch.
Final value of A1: 298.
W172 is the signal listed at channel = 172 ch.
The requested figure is 321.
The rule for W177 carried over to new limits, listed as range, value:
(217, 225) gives 144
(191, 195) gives 285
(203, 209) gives 276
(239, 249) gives 247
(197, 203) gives 280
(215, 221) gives 195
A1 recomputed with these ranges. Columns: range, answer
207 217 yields 244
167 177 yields 307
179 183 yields 284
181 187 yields 278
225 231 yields 153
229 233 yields 188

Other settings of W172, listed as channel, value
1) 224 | 84.8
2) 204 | 281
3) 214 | 229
